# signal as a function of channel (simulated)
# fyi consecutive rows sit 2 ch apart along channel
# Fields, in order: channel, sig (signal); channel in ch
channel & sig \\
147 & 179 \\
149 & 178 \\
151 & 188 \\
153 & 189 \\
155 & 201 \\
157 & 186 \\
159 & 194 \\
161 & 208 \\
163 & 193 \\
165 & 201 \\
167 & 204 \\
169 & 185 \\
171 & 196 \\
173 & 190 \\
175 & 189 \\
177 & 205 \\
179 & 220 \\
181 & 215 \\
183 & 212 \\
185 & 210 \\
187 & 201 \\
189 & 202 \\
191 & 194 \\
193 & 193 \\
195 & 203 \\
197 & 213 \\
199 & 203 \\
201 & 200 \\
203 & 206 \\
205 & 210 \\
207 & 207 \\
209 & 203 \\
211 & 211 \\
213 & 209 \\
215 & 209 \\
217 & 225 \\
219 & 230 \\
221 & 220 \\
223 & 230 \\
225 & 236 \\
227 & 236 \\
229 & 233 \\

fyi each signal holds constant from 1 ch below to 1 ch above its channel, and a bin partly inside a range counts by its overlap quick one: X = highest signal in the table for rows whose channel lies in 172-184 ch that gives 220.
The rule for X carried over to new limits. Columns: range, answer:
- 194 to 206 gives 213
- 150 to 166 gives 208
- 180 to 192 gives 215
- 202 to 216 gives 211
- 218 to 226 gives 236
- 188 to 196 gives 203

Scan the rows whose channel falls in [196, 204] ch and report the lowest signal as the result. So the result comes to 200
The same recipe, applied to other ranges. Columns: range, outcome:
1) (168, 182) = 185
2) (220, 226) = 220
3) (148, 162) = 178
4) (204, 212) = 203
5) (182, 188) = 201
